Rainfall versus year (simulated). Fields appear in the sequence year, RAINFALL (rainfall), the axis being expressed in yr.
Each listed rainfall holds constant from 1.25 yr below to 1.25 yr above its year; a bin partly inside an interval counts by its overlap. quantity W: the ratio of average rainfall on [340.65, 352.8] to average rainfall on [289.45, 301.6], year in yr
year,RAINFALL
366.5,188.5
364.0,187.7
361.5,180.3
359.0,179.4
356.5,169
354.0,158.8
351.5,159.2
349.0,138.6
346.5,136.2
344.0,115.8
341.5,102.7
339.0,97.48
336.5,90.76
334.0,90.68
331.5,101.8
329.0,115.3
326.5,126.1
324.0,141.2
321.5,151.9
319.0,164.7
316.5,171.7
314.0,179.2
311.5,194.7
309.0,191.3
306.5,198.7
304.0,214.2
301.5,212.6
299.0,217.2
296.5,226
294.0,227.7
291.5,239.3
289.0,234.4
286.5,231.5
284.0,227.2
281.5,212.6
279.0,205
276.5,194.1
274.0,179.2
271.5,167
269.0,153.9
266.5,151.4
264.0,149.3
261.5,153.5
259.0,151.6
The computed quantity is 0.58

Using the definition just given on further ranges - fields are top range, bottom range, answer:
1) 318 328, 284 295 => 0.62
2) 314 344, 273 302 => 0.57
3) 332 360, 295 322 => 0.67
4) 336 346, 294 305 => 0.48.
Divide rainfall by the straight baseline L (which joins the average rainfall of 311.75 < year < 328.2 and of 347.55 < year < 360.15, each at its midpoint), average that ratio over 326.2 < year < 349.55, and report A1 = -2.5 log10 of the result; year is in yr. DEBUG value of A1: 0.40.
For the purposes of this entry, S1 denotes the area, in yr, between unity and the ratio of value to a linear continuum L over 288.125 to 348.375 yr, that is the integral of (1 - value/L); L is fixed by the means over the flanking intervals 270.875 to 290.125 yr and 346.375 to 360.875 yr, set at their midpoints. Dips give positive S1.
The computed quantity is 7.1 yr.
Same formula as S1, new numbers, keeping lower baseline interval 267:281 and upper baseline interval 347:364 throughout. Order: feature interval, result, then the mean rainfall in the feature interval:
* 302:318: -1.7 yr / 192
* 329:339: 4.2 yr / 97.4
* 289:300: -3.3 yr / 229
